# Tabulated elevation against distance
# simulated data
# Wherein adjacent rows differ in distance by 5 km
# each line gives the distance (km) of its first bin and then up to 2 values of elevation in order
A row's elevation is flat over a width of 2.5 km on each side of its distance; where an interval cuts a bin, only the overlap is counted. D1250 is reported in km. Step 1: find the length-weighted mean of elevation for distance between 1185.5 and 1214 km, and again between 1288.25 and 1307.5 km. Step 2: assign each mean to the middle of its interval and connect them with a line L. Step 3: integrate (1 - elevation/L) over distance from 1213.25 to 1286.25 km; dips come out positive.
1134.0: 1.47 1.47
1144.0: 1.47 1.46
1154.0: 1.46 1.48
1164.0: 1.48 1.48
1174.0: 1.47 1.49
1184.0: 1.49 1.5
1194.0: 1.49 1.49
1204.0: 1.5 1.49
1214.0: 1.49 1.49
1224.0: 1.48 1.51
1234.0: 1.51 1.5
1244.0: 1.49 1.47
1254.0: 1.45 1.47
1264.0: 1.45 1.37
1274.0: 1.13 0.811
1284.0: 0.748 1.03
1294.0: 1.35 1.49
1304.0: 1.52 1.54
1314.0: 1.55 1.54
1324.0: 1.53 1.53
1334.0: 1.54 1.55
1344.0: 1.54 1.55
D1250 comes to 4.30 km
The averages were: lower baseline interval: 1.49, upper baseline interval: 1.39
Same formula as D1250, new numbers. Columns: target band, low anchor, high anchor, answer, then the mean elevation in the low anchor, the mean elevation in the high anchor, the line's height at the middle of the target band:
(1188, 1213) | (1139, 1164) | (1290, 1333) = -0.3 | 1.47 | 1.49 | 1.48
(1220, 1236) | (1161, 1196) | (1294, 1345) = 0.0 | 1.49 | 1.52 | 1.5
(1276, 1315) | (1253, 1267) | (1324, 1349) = 6.6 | 1.45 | 1.54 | 1.49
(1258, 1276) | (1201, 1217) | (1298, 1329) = 1.9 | 1.49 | 1.53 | 1.51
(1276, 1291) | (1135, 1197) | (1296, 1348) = 6.4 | 1.48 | 1.53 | 1.52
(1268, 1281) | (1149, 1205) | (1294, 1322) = 3.6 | 1.48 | 1.51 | 1.5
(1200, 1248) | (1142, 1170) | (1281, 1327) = -2.5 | 1.47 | 1.36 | 1.42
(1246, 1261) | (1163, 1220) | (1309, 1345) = 0.5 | 1.49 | 1.54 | 1.51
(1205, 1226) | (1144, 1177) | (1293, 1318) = -0.1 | 1.47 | 1.5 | 1.48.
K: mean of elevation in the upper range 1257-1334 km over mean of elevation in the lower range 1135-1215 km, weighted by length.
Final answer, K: 0.9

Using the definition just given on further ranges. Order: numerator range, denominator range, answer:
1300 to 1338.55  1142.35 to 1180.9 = 1.04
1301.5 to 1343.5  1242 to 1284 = 1.19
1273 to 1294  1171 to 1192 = 0.65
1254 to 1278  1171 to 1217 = 0.89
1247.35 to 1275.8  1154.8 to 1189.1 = 0.94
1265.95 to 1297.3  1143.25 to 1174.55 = 0.74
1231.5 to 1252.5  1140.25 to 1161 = 1.02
